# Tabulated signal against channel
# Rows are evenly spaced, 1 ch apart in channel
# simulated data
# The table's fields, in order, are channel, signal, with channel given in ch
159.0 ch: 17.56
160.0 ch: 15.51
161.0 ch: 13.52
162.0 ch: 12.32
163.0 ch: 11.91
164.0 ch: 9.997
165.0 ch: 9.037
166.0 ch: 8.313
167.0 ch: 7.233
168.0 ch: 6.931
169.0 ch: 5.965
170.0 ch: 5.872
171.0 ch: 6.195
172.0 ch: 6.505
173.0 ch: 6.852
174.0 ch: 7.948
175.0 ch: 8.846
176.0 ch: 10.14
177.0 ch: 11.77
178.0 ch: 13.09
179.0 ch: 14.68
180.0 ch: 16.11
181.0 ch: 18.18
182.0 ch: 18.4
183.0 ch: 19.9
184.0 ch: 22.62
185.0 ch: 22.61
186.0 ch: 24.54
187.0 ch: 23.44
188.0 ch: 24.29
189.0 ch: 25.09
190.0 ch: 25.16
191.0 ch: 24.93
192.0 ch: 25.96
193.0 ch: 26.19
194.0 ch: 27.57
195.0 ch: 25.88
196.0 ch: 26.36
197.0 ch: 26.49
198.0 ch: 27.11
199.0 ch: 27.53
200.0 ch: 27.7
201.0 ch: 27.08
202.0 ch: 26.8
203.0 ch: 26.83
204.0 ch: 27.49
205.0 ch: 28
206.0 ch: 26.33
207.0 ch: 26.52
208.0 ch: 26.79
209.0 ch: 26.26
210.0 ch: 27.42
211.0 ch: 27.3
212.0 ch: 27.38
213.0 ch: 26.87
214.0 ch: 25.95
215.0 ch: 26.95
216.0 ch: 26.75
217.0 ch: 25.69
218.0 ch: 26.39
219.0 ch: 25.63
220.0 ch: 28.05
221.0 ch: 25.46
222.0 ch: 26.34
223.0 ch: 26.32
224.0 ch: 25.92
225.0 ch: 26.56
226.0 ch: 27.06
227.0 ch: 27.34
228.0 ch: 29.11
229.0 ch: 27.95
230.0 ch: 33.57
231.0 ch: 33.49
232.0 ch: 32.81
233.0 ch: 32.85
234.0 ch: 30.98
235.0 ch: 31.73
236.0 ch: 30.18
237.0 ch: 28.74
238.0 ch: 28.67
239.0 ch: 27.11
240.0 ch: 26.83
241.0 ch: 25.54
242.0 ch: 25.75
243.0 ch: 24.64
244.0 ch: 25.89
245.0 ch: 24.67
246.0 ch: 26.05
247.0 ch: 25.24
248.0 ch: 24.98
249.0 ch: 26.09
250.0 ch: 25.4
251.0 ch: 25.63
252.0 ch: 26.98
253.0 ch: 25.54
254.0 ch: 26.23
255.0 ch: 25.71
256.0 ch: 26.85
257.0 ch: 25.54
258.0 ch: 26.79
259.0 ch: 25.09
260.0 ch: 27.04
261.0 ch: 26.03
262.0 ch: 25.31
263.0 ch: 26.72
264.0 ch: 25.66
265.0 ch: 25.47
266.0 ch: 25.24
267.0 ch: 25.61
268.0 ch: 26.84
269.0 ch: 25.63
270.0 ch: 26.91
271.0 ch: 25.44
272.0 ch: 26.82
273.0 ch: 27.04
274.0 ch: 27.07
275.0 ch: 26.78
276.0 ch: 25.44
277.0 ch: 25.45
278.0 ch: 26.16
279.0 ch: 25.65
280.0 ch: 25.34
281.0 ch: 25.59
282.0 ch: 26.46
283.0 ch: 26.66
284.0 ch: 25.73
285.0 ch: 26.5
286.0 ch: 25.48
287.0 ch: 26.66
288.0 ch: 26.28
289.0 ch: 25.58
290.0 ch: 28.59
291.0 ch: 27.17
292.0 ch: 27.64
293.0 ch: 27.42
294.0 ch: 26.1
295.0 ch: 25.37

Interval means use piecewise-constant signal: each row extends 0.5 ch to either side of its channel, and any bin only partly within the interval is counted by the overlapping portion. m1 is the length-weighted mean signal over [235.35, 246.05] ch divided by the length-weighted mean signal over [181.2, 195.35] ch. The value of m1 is 1.12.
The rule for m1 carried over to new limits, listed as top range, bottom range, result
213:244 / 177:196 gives 1.27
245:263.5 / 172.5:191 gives 1.47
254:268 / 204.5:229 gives 0.97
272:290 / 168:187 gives 1.95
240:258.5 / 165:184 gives 2.35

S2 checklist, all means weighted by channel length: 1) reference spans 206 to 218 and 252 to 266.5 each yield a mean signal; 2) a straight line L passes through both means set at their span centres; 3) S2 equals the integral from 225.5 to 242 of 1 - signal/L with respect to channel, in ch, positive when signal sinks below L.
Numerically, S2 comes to -1.97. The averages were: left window 26.7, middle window 29.5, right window 26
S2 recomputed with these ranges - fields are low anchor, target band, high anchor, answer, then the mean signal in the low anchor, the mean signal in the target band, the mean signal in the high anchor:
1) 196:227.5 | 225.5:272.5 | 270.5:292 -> -1.1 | 26.8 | 27.1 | 26.3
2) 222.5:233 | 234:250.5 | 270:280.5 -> 0.8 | 29.2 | 26.8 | 26.2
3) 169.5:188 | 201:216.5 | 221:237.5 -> -2.4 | 14.6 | 26.9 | 29.3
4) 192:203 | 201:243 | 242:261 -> -2.2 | 26.8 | 27.8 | 25.8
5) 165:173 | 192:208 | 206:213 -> -3.6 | 6.87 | 26.9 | 26.9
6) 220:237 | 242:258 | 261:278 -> 1.1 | 29.2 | 25.7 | 26.1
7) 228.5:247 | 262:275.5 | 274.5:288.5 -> 0.3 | 28.7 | 26.2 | 26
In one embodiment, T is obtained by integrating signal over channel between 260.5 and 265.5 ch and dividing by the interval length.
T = 25.8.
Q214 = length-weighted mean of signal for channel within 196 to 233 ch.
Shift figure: 27.5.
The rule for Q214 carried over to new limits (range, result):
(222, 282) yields 26.9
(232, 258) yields 27.1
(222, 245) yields 28.5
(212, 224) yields 26.4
